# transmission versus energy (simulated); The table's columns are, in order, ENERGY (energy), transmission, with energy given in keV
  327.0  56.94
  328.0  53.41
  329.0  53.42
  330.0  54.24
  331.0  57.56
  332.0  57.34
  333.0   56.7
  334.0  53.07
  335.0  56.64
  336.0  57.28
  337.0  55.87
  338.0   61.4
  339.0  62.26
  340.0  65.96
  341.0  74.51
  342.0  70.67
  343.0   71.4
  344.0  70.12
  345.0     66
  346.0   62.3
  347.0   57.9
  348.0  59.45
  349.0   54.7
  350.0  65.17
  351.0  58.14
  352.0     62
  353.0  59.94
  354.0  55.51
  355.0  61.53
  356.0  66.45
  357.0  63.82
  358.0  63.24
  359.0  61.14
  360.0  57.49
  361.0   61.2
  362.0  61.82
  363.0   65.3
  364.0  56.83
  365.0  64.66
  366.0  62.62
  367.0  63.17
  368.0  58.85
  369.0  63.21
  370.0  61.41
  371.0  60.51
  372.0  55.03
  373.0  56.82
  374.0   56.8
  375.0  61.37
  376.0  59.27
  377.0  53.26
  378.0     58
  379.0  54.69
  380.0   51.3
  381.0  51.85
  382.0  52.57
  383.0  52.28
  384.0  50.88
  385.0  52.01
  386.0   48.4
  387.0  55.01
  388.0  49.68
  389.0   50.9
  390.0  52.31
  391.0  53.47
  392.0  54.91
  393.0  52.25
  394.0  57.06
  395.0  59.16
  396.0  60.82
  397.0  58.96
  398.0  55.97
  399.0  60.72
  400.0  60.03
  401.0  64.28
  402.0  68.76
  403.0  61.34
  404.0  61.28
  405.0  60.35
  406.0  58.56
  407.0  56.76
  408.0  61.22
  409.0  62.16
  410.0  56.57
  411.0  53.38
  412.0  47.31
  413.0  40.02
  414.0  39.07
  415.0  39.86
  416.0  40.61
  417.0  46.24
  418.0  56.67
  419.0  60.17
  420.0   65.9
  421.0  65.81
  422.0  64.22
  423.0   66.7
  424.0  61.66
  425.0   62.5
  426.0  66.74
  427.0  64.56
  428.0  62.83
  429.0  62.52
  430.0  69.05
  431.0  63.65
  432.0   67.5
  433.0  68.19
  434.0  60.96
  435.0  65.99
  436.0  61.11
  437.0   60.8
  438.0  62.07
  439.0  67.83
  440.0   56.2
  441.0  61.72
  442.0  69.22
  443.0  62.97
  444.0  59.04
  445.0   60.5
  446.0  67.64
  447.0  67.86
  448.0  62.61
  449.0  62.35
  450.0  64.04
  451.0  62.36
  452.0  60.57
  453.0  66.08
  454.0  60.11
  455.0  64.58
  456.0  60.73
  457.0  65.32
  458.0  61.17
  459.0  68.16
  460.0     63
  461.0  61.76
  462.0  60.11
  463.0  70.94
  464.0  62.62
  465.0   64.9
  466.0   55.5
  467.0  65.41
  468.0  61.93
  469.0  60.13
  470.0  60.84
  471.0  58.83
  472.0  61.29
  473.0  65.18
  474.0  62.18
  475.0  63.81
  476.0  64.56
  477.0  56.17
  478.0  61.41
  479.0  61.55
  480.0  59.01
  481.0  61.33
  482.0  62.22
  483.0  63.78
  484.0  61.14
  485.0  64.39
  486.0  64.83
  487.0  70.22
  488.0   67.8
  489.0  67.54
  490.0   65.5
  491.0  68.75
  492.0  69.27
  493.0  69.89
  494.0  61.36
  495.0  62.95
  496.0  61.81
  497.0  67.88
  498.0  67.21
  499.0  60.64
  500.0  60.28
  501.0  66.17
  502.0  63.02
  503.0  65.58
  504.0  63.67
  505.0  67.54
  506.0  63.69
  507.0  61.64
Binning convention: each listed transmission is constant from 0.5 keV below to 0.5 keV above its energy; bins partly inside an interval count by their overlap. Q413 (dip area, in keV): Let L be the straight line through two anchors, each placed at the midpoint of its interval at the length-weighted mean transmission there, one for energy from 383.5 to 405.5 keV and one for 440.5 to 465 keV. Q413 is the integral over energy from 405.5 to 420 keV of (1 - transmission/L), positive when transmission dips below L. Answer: 1.7 keV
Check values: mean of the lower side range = 56.8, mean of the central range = 51.8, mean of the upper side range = 63.6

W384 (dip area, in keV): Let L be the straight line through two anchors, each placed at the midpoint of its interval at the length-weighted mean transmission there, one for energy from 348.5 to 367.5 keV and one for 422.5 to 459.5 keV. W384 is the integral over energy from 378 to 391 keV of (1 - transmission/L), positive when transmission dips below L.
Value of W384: 2.1 keV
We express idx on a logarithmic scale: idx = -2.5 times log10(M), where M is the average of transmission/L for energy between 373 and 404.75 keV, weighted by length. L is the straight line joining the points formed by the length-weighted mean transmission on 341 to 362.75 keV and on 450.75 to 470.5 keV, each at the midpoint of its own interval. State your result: 0.12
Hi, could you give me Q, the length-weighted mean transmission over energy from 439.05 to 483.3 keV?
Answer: 62.6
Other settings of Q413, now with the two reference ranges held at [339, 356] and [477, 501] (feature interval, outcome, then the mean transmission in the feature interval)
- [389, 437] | 3.90 keV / 58.7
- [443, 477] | 0.68 keV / 62.8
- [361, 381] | 1.43 keV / 59.1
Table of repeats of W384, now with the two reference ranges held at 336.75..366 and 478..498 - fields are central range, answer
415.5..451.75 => 0.8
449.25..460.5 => 0.2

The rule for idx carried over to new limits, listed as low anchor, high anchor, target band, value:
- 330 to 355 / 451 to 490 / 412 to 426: 0.14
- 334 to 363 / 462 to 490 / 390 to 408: 0.06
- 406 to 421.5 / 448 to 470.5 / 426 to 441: -0.12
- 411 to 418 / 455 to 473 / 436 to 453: -0.14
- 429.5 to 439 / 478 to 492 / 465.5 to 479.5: 0.06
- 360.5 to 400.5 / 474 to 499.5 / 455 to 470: -0.01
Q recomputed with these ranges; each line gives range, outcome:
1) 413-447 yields 60.7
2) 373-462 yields 59.1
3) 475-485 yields 61.5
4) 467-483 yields 61.6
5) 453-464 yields 63.7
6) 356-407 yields 58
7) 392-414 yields 57.5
